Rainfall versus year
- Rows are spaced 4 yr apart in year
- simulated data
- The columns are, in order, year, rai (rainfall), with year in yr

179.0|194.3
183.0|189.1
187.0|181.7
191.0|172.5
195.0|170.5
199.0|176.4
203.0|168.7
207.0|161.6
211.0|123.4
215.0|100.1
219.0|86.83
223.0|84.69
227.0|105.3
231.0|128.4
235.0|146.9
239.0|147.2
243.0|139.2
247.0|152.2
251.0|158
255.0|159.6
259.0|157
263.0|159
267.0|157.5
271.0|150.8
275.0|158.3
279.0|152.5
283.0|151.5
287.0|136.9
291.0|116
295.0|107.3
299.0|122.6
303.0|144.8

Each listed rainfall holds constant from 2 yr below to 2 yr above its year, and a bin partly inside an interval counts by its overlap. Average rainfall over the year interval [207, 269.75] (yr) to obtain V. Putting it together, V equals 135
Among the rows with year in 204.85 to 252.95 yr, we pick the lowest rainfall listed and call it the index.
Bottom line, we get 84.69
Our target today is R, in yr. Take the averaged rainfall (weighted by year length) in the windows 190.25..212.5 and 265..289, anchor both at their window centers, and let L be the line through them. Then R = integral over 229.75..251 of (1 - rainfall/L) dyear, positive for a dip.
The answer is 1.6 yr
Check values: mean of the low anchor 162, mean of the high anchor 151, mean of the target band 145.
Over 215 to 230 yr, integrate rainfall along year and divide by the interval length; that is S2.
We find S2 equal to 95.7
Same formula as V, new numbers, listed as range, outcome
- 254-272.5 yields 157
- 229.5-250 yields 144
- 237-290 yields 152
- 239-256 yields 151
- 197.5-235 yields 127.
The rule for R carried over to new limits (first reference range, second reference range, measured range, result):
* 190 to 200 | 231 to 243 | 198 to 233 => 7.57 yr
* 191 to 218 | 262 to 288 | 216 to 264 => 5.42 yr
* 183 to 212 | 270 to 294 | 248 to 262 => -0.67 yr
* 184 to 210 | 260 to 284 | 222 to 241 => 4.52 yr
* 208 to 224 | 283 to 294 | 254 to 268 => -4.54 yr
